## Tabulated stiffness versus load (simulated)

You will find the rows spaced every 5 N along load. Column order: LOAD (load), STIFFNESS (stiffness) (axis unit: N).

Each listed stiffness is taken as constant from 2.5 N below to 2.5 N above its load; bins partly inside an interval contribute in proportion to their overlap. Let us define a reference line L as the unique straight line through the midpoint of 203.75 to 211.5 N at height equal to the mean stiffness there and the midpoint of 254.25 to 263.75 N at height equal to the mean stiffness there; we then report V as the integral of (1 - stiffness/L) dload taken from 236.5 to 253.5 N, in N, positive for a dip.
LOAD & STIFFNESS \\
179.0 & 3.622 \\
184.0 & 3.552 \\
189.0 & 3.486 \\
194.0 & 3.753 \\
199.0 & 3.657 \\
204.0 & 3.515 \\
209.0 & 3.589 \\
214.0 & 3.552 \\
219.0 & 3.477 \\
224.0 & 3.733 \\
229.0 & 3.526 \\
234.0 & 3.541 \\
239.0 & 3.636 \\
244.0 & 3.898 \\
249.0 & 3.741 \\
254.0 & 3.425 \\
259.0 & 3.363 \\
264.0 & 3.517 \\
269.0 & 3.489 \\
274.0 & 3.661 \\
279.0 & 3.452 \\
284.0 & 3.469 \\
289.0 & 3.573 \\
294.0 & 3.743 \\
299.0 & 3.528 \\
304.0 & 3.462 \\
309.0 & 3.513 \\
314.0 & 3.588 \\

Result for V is -1.3 N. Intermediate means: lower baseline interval 3.56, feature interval 3.72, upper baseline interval 3.41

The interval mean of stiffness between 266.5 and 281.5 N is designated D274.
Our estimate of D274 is 3.53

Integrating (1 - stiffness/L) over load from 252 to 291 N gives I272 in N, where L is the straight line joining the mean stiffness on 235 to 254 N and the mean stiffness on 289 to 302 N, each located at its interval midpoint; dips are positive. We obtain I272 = 1.7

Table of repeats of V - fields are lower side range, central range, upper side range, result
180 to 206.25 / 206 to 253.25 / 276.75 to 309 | -0.7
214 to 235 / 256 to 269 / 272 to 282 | 0.4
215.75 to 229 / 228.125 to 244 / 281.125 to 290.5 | -0.2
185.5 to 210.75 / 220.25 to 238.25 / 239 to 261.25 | 0.1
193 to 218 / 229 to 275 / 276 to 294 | -0.2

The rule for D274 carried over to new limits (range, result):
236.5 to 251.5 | 3.76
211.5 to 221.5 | 3.51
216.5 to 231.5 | 3.58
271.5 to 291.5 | 3.54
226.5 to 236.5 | 3.53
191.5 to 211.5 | 3.63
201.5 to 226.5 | 3.57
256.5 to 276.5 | 3.51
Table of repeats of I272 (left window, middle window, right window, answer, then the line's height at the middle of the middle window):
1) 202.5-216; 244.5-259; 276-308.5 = -0.2 N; 3.55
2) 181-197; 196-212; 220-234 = 0.0 N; 3.6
